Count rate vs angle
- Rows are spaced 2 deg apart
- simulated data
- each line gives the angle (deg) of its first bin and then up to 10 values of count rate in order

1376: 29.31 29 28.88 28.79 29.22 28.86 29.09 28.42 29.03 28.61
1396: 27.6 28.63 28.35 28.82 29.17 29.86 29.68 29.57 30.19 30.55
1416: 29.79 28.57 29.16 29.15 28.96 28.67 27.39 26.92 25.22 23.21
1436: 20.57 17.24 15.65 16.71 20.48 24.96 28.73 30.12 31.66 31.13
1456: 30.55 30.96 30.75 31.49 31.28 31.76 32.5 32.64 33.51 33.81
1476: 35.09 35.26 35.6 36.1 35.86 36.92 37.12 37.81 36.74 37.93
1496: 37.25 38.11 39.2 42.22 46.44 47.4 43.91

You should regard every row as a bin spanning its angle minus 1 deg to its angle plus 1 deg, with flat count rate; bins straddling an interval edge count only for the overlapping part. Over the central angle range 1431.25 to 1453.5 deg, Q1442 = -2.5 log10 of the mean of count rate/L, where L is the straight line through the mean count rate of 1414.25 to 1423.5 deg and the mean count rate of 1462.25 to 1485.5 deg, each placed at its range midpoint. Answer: 0.32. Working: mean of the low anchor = 29.3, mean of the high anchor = 33.9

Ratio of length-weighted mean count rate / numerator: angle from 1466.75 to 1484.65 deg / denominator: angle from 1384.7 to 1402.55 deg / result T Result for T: 1.20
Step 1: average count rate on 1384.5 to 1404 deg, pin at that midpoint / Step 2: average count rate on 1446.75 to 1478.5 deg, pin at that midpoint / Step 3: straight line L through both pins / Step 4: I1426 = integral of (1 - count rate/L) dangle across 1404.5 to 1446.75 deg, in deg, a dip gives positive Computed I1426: 5.83 deg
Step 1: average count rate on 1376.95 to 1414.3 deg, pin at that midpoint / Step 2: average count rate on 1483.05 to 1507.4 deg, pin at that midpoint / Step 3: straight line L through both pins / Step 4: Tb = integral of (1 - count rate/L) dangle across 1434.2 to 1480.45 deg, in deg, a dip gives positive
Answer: 9.2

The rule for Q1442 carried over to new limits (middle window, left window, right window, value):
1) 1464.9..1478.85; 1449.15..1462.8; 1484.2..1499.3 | 0.011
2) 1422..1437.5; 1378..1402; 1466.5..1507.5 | 0.241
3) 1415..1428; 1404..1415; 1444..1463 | 0.032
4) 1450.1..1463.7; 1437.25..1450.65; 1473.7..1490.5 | -0.168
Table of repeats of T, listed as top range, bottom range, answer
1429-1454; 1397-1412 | 0.81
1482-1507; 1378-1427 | 1.35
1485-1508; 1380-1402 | 1.39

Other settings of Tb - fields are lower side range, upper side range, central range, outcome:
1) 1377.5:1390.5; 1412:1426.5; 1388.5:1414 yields 0.06 deg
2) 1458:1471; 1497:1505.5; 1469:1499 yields 0.84 deg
